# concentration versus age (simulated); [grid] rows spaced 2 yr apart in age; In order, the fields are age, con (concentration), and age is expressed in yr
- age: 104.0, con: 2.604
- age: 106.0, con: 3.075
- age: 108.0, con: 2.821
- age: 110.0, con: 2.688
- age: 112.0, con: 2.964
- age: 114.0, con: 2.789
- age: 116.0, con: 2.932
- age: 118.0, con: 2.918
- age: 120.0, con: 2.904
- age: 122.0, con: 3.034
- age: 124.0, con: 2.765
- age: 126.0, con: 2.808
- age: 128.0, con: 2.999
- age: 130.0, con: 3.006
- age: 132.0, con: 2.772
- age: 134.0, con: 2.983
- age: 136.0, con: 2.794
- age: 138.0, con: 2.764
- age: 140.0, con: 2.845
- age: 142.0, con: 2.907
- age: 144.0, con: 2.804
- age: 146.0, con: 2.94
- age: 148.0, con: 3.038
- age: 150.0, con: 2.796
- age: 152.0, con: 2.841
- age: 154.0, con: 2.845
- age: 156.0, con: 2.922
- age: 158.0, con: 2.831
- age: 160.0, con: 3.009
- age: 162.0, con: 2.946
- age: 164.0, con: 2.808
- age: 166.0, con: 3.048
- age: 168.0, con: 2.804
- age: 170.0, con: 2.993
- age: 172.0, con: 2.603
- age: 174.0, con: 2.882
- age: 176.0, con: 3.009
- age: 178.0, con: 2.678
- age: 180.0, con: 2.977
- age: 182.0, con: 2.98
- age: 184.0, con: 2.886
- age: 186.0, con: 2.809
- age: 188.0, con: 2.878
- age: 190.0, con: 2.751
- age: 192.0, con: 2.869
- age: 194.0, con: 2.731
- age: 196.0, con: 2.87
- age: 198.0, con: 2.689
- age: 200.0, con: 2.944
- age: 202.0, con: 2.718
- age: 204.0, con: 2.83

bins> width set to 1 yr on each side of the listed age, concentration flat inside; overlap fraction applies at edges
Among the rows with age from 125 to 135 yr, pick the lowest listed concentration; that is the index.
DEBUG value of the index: 2.772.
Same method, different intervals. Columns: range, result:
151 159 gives 2.831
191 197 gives 2.731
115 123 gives 2.904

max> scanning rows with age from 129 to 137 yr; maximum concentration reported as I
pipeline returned 3.006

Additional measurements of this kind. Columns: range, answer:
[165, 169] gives 3.048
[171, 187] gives 3.009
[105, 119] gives 3.075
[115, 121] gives 2.932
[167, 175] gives 2.993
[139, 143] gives 2.907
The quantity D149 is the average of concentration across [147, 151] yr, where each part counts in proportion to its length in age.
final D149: 2.92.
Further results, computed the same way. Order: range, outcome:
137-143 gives 2.84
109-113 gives 2.83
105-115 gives 2.87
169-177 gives 2.87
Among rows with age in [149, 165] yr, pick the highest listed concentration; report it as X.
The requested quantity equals 3.009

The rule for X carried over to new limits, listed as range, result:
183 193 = 2.886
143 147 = 2.94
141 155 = 3.038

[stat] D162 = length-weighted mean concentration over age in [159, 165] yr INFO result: 2.92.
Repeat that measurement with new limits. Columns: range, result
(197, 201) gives 2.82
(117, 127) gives 2.89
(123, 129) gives 2.86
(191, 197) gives 2.82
